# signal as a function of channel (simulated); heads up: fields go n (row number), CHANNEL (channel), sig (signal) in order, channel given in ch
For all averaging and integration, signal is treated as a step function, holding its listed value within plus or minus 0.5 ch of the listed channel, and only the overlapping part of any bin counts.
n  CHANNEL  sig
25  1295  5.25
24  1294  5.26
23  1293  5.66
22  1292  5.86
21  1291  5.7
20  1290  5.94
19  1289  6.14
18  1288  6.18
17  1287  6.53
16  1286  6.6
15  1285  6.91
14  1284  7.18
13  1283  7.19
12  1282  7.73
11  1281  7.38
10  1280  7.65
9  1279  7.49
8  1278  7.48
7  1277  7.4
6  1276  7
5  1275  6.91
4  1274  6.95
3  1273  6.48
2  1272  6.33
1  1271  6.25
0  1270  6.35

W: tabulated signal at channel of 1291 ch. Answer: 5.7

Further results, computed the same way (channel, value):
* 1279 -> 7.49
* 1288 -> 6.18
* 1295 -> 5.25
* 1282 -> 7.73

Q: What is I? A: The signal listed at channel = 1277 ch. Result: 7.4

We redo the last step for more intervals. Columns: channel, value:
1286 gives 6.6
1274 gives 6.95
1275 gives 6.91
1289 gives 6.14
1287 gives 6.53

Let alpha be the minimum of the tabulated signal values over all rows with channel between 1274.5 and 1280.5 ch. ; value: 6.91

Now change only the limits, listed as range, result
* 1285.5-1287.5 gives 6.53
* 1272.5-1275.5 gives 6.48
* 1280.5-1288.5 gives 6.18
